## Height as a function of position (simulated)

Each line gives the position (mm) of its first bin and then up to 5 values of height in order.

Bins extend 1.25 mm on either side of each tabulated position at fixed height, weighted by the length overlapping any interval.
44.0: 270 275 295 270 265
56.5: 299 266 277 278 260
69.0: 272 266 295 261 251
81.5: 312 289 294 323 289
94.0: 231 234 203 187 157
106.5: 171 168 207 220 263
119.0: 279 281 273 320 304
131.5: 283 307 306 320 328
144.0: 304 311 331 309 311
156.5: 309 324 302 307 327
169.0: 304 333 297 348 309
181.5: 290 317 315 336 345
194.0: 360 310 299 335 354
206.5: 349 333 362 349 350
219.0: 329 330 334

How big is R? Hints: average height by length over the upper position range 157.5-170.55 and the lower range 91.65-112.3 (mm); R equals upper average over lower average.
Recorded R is 1.6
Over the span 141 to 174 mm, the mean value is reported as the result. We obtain 314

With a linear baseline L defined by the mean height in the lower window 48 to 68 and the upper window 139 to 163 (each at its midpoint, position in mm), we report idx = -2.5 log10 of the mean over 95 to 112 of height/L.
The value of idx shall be 0.48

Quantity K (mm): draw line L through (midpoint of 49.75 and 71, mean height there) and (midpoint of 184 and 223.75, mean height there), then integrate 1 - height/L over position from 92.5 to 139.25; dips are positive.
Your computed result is 8.1 mm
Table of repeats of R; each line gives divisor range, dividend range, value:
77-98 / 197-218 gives 1.23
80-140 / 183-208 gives 1.28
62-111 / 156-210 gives 1.30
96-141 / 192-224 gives 1.35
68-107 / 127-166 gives 1.23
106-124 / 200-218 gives 1.49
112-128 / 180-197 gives 1.20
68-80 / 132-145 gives 1.16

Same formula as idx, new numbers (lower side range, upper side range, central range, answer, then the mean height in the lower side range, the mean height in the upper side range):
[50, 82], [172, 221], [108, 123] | 0.24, 274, 331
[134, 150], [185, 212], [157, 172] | 0.03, 316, 335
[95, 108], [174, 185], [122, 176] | -0.18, 191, 314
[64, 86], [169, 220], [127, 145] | -0.01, 276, 330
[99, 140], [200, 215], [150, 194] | -0.04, 251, 346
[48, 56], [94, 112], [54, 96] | -0.17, 278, 192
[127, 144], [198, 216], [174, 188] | 0.05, 308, 341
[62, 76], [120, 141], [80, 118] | 0.20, 274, 300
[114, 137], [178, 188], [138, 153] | -0.08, 286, 308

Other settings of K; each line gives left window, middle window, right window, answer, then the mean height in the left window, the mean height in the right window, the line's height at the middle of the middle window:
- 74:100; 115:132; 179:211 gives 0.29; 271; 329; 290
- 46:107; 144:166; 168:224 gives -0.47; 262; 330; 307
